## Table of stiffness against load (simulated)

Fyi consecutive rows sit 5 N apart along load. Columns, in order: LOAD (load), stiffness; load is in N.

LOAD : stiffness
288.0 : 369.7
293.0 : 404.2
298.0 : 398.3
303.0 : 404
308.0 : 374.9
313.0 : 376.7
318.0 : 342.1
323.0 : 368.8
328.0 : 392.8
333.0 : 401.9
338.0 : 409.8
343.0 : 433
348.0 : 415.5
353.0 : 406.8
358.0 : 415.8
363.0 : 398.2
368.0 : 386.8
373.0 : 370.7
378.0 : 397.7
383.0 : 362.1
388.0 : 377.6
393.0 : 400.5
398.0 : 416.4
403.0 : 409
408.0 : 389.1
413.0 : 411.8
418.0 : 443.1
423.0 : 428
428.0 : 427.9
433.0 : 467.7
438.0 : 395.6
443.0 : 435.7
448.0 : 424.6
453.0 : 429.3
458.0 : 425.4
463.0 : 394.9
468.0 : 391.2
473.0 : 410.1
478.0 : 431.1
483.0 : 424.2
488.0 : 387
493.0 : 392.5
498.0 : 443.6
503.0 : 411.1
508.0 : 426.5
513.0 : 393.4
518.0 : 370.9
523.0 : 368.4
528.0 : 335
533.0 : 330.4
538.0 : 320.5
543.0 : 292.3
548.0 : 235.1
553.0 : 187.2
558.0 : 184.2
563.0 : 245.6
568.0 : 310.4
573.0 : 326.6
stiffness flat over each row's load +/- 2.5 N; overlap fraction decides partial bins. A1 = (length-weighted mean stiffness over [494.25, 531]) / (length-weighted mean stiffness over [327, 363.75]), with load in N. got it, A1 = 0.95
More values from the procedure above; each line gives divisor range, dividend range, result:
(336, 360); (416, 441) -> 1.04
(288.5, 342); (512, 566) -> 0.76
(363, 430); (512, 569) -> 0.74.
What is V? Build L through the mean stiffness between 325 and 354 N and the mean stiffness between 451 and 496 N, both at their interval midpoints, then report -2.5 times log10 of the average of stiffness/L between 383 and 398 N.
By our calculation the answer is 0.06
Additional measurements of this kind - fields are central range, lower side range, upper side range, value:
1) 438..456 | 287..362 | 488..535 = -0.095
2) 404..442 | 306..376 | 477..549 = -0.109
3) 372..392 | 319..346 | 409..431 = 0.095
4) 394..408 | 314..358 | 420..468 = 0.016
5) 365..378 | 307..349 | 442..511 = 0.041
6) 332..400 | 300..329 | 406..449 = -0.003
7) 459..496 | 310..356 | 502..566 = -0.205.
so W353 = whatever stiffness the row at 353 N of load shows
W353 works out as 406.8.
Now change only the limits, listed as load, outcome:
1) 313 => 376.7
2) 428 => 427.9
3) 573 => 326.6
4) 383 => 362.1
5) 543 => 292.3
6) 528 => 335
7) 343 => 433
